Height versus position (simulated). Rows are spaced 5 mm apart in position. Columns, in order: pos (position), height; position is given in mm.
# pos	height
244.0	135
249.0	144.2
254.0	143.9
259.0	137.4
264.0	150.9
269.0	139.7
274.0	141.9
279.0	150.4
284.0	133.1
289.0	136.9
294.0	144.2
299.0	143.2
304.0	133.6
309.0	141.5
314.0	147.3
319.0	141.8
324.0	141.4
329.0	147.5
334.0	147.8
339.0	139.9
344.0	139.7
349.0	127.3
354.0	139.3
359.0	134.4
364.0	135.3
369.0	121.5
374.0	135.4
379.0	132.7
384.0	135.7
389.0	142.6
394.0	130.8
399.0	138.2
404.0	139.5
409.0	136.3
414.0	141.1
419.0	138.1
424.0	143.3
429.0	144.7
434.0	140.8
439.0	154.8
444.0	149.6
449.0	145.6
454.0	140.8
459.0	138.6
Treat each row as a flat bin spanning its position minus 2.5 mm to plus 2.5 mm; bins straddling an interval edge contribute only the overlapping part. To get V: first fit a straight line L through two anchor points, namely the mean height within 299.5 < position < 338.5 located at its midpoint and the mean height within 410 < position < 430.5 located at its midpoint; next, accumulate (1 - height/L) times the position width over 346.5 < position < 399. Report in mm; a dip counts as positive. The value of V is 3.1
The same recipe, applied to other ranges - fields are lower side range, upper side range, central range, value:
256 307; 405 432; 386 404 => 0.4 mm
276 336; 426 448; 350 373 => 1.9 mm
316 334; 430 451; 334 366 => 1.8 mm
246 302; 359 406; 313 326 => -0.4 mm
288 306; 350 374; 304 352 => -1.7 mm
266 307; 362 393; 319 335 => -0.8 mm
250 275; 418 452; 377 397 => 1.3 mm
